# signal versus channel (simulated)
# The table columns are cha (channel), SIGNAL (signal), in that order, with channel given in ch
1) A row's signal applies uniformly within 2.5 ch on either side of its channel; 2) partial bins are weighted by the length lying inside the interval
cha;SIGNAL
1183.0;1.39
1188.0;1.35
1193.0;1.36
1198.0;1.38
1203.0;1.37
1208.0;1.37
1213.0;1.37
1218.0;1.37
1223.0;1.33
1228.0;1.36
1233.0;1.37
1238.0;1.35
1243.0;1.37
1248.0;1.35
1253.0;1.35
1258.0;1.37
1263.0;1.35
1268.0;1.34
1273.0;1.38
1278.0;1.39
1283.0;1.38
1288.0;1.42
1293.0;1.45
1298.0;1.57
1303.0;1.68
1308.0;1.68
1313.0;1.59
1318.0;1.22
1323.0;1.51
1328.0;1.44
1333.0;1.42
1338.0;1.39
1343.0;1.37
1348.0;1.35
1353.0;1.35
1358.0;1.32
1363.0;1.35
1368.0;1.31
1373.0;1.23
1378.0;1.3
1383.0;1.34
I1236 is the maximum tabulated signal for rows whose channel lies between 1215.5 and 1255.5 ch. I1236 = 1.37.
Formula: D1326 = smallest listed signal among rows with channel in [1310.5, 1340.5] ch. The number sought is 1.22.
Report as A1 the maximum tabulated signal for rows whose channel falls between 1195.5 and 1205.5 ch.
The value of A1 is 1.38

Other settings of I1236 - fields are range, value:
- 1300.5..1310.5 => 1.68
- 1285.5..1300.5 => 1.57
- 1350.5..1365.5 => 1.35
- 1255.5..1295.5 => 1.45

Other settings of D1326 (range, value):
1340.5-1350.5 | 1.35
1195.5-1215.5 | 1.37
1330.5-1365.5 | 1.32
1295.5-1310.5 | 1.57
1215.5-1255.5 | 1.33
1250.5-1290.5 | 1.34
